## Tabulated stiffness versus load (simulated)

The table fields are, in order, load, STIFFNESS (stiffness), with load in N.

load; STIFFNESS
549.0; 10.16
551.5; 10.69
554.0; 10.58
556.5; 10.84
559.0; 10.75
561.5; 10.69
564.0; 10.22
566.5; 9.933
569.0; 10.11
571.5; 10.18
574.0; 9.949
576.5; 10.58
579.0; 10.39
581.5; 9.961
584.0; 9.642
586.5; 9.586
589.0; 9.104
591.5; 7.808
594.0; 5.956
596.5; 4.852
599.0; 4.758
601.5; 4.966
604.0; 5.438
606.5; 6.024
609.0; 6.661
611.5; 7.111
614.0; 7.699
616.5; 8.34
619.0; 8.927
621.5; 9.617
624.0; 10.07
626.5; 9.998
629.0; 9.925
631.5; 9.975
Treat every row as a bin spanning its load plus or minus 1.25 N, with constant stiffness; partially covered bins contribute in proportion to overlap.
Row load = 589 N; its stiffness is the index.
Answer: 9.104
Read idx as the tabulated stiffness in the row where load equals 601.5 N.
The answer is 4.966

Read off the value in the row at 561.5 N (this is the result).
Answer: 10.69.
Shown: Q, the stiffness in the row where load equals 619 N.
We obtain 8.927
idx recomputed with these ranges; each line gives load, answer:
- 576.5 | 10.58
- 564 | 10.22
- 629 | 9.925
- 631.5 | 9.975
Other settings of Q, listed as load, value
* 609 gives 6.661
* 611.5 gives 7.111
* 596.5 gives 4.852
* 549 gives 10.16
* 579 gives 10.39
